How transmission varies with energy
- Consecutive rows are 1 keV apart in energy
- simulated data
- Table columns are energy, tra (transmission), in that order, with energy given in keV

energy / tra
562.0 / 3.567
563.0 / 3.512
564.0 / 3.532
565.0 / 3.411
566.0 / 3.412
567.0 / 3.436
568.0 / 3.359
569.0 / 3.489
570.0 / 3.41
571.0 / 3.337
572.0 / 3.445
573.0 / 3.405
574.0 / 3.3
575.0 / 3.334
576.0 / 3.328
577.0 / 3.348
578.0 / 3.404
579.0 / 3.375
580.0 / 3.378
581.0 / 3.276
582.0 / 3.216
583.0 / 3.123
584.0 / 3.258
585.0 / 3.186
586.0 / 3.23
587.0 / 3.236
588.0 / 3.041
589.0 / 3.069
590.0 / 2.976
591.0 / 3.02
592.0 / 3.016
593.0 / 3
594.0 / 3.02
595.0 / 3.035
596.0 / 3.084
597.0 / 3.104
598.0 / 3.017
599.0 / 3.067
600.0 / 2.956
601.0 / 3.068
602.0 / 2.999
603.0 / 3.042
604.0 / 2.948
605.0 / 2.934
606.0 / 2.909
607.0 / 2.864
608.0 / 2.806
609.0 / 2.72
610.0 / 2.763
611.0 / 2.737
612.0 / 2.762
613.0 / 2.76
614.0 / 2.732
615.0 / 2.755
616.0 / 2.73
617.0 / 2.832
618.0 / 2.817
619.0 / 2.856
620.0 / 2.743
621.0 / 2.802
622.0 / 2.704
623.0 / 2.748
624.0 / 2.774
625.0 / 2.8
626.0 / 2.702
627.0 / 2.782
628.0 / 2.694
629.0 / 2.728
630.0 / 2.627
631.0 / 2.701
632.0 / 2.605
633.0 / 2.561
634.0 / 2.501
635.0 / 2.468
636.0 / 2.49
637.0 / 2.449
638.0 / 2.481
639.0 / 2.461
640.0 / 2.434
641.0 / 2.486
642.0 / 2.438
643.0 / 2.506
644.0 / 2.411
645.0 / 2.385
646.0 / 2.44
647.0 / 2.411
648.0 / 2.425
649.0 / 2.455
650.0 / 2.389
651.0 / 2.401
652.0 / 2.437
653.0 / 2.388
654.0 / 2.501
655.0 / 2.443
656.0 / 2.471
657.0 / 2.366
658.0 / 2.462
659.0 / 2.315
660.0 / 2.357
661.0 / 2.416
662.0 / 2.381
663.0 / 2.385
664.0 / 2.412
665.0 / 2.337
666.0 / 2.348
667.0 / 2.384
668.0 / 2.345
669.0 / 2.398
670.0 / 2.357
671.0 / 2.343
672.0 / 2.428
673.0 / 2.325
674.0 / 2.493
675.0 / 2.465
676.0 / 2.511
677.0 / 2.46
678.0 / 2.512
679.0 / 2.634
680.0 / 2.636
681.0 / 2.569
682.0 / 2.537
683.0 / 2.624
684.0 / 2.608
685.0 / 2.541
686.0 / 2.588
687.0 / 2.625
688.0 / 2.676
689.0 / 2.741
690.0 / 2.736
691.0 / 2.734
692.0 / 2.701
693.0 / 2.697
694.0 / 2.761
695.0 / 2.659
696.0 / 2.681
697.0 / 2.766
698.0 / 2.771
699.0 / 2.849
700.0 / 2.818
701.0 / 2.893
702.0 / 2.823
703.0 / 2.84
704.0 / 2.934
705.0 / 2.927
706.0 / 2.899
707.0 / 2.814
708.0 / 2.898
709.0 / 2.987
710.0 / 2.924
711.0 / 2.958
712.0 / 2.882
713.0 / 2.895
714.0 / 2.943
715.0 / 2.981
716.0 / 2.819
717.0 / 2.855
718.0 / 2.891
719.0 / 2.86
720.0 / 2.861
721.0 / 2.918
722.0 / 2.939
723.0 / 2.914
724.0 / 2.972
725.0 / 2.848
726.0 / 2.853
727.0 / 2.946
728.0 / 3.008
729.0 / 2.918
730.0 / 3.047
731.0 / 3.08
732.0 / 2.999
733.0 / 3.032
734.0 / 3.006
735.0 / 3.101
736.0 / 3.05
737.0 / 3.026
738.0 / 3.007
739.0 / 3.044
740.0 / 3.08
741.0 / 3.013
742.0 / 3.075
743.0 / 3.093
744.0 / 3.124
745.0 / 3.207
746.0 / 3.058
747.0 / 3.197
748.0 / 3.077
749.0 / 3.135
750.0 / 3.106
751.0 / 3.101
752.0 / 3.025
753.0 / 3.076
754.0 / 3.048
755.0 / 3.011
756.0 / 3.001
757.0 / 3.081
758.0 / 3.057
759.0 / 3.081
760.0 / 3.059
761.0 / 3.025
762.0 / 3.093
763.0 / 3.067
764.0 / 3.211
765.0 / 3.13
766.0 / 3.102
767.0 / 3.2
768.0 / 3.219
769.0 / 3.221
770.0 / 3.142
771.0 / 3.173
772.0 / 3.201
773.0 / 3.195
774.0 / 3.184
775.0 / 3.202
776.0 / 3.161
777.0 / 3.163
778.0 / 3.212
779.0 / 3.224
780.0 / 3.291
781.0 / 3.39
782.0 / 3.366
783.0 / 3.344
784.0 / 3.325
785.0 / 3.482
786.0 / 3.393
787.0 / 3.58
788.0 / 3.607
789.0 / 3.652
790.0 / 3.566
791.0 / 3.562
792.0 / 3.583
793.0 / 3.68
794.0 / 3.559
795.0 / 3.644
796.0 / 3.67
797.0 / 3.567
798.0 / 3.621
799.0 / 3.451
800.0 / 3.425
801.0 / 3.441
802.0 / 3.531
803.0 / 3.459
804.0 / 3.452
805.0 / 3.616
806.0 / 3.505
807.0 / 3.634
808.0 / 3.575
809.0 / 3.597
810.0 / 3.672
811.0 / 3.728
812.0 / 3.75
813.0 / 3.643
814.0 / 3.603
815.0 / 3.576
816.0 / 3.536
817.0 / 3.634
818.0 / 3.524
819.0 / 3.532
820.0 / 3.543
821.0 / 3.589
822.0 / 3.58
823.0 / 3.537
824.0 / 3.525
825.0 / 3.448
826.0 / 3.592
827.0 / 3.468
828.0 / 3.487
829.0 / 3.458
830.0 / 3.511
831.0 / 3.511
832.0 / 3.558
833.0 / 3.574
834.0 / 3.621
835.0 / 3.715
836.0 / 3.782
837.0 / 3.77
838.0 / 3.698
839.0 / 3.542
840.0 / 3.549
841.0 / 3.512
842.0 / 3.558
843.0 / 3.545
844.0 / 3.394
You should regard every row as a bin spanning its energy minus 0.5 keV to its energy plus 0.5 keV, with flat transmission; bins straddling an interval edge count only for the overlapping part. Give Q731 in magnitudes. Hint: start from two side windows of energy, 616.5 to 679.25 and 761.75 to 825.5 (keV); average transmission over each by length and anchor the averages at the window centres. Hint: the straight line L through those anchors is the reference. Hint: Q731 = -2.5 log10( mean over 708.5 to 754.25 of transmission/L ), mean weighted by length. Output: 0.02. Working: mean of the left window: 2.51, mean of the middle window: 3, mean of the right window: 3.44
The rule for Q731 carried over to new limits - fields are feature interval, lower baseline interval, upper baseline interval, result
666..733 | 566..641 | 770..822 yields 0.17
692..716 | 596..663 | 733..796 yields 0.04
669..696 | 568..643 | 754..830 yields 0.21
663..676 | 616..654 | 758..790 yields 0.15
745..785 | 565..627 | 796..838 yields 0.10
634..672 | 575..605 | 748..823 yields 0.31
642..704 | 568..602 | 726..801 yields 0.26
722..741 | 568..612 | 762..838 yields 0.12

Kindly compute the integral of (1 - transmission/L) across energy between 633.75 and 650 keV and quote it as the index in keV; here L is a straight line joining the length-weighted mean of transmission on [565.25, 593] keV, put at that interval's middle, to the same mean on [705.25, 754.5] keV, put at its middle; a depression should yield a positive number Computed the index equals 3.63 keV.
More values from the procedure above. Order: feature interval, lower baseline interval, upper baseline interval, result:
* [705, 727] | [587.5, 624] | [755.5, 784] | 1.3 keV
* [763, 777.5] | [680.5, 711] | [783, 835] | 0.5 keV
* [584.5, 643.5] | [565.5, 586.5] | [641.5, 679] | 2.3 keV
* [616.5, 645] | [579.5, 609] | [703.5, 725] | 3.7 keV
